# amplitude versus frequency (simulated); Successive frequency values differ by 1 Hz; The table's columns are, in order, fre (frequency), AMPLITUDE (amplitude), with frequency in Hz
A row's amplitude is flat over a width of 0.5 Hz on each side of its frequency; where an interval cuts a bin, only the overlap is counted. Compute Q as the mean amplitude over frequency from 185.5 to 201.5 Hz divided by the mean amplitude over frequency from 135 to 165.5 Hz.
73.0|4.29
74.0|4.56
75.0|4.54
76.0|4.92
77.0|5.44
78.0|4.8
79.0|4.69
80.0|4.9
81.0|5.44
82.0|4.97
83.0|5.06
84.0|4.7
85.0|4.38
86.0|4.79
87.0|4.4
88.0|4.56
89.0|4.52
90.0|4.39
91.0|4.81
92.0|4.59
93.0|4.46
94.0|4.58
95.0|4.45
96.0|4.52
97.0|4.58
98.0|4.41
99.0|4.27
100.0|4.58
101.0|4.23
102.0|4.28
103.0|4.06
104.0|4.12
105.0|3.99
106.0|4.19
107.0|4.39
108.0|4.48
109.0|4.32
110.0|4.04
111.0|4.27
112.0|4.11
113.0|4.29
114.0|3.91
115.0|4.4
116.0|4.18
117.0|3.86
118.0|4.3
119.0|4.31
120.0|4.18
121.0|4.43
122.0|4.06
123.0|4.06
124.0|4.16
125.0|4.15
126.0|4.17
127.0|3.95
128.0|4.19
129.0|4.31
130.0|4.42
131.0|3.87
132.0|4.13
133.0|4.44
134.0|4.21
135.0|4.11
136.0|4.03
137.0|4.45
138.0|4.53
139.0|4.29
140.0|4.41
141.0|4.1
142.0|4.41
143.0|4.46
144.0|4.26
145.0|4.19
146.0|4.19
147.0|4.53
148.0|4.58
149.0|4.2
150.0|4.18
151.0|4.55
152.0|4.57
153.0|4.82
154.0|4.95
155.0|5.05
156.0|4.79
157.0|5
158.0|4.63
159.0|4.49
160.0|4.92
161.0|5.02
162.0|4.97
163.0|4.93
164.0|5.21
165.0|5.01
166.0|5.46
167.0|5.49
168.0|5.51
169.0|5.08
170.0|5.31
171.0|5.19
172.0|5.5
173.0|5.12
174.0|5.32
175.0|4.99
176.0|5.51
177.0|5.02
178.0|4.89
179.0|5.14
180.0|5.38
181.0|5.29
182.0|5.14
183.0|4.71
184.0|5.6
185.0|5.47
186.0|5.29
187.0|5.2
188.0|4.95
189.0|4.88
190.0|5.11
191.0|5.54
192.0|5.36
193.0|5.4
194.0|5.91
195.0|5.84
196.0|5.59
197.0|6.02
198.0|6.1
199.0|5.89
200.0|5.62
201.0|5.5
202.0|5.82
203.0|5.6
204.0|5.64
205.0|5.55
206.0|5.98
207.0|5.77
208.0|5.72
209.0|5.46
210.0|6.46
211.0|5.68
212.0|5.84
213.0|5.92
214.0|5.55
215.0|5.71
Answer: 1.2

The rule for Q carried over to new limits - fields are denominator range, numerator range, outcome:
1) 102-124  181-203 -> 1.31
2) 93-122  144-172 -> 1.13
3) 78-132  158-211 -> 1.23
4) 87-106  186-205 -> 1.26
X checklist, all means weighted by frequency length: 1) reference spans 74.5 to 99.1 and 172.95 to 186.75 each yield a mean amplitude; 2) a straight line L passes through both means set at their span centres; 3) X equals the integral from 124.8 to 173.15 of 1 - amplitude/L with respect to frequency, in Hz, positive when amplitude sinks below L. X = 4.1 Hz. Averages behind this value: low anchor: 4.69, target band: 4.62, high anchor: 5.21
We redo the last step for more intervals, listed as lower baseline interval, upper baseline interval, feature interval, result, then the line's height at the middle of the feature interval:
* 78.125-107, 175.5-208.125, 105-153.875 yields 6.14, 4.88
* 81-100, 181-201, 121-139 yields 2.68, 4.94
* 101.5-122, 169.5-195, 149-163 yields 0.34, 4.87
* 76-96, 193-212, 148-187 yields 3.04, 5.46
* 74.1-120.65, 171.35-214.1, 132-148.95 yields 2.12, 4.93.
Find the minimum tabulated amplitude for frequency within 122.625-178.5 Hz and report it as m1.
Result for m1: 3.87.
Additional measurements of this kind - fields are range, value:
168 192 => 4.71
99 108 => 3.99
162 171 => 4.93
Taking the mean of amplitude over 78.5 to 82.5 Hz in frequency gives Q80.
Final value 5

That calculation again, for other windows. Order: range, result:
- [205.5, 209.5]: 5.73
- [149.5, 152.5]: 4.43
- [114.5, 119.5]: 4.21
